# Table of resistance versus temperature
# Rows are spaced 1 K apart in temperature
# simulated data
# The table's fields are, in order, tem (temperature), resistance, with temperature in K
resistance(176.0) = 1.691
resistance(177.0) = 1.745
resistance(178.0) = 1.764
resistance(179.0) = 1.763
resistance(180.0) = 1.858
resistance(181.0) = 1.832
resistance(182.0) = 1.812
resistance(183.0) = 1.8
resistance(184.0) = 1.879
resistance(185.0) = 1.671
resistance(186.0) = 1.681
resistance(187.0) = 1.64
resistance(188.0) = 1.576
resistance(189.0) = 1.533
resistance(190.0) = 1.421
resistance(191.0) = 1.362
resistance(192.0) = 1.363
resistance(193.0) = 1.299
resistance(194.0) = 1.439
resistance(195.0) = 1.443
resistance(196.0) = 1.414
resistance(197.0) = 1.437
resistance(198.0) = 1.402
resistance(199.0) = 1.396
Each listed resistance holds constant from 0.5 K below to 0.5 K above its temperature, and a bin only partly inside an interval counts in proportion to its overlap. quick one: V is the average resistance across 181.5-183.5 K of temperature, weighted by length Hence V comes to 1.81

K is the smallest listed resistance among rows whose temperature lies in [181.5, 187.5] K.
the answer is 1.64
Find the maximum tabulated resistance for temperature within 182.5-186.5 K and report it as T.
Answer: 1.879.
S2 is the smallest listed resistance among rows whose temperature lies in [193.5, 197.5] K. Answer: 1.414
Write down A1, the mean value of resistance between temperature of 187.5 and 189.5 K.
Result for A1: 1.55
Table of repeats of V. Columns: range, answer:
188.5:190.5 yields 1.48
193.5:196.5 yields 1.43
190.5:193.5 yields 1.34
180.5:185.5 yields 1.8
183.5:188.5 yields 1.69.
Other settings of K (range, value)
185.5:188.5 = 1.576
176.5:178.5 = 1.745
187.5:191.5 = 1.362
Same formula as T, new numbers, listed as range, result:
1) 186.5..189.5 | 1.64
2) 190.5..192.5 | 1.363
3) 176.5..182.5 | 1.858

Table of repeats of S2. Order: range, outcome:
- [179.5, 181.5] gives 1.832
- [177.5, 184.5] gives 1.763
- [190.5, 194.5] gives 1.299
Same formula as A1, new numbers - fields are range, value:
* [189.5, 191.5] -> 1.39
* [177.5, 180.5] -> 1.79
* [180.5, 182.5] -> 1.82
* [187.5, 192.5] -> 1.45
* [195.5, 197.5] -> 1.43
